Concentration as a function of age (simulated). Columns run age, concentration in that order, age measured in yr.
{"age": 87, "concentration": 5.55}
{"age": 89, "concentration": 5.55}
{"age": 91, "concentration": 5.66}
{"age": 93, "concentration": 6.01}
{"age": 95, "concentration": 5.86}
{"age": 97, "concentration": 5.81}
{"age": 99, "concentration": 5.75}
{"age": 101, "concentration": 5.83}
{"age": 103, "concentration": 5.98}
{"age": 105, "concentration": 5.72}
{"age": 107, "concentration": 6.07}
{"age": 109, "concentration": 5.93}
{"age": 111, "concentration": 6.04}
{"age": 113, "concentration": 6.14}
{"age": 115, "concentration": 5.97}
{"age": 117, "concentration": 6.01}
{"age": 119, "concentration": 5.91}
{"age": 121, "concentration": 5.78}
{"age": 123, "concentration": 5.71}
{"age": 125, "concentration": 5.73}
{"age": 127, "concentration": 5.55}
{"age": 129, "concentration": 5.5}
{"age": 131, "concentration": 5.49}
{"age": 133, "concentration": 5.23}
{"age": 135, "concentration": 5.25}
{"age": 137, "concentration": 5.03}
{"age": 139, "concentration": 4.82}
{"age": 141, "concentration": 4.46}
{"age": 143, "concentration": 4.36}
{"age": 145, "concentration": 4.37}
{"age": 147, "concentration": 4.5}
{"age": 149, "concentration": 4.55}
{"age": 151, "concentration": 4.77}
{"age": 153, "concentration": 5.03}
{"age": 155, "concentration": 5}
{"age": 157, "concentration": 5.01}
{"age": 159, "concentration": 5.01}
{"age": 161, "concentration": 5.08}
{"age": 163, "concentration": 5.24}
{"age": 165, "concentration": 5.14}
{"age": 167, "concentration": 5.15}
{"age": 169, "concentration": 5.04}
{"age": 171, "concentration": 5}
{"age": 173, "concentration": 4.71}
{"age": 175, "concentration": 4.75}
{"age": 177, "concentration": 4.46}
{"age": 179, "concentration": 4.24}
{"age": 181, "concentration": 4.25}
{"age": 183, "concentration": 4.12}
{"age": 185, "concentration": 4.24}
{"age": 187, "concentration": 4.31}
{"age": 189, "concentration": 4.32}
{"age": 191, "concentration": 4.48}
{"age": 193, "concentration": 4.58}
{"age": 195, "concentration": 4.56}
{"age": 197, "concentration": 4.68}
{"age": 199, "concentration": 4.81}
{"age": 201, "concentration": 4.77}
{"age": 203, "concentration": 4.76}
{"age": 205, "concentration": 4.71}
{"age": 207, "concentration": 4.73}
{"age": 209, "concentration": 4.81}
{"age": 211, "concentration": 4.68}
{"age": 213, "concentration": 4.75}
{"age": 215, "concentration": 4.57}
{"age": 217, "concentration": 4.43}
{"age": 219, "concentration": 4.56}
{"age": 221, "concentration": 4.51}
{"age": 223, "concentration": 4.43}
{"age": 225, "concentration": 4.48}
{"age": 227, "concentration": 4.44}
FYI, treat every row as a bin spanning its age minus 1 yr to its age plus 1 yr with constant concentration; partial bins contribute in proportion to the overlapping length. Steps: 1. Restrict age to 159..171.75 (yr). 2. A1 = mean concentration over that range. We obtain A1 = 5.1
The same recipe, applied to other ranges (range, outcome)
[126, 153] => 4.92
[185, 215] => 4.62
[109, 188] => 5.06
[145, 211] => 4.71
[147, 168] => 4.97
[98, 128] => 5.87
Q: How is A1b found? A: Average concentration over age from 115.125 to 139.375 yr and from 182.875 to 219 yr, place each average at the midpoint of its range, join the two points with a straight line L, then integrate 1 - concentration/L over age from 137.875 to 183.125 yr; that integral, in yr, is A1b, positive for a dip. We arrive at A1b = 3.1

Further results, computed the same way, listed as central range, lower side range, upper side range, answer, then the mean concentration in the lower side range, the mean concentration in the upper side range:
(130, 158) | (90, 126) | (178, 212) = 2.51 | 5.88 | 4.53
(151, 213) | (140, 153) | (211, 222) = -2.25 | 4.54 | 4.57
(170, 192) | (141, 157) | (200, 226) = 0.96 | 4.66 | 4.63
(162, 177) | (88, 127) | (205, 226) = 0.49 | 5.86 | 4.6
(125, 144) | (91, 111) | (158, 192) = 0.83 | 5.88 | 4.68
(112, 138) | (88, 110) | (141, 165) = -1.43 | 5.83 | 4.81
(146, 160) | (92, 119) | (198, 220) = 1.36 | 5.93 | 4.69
